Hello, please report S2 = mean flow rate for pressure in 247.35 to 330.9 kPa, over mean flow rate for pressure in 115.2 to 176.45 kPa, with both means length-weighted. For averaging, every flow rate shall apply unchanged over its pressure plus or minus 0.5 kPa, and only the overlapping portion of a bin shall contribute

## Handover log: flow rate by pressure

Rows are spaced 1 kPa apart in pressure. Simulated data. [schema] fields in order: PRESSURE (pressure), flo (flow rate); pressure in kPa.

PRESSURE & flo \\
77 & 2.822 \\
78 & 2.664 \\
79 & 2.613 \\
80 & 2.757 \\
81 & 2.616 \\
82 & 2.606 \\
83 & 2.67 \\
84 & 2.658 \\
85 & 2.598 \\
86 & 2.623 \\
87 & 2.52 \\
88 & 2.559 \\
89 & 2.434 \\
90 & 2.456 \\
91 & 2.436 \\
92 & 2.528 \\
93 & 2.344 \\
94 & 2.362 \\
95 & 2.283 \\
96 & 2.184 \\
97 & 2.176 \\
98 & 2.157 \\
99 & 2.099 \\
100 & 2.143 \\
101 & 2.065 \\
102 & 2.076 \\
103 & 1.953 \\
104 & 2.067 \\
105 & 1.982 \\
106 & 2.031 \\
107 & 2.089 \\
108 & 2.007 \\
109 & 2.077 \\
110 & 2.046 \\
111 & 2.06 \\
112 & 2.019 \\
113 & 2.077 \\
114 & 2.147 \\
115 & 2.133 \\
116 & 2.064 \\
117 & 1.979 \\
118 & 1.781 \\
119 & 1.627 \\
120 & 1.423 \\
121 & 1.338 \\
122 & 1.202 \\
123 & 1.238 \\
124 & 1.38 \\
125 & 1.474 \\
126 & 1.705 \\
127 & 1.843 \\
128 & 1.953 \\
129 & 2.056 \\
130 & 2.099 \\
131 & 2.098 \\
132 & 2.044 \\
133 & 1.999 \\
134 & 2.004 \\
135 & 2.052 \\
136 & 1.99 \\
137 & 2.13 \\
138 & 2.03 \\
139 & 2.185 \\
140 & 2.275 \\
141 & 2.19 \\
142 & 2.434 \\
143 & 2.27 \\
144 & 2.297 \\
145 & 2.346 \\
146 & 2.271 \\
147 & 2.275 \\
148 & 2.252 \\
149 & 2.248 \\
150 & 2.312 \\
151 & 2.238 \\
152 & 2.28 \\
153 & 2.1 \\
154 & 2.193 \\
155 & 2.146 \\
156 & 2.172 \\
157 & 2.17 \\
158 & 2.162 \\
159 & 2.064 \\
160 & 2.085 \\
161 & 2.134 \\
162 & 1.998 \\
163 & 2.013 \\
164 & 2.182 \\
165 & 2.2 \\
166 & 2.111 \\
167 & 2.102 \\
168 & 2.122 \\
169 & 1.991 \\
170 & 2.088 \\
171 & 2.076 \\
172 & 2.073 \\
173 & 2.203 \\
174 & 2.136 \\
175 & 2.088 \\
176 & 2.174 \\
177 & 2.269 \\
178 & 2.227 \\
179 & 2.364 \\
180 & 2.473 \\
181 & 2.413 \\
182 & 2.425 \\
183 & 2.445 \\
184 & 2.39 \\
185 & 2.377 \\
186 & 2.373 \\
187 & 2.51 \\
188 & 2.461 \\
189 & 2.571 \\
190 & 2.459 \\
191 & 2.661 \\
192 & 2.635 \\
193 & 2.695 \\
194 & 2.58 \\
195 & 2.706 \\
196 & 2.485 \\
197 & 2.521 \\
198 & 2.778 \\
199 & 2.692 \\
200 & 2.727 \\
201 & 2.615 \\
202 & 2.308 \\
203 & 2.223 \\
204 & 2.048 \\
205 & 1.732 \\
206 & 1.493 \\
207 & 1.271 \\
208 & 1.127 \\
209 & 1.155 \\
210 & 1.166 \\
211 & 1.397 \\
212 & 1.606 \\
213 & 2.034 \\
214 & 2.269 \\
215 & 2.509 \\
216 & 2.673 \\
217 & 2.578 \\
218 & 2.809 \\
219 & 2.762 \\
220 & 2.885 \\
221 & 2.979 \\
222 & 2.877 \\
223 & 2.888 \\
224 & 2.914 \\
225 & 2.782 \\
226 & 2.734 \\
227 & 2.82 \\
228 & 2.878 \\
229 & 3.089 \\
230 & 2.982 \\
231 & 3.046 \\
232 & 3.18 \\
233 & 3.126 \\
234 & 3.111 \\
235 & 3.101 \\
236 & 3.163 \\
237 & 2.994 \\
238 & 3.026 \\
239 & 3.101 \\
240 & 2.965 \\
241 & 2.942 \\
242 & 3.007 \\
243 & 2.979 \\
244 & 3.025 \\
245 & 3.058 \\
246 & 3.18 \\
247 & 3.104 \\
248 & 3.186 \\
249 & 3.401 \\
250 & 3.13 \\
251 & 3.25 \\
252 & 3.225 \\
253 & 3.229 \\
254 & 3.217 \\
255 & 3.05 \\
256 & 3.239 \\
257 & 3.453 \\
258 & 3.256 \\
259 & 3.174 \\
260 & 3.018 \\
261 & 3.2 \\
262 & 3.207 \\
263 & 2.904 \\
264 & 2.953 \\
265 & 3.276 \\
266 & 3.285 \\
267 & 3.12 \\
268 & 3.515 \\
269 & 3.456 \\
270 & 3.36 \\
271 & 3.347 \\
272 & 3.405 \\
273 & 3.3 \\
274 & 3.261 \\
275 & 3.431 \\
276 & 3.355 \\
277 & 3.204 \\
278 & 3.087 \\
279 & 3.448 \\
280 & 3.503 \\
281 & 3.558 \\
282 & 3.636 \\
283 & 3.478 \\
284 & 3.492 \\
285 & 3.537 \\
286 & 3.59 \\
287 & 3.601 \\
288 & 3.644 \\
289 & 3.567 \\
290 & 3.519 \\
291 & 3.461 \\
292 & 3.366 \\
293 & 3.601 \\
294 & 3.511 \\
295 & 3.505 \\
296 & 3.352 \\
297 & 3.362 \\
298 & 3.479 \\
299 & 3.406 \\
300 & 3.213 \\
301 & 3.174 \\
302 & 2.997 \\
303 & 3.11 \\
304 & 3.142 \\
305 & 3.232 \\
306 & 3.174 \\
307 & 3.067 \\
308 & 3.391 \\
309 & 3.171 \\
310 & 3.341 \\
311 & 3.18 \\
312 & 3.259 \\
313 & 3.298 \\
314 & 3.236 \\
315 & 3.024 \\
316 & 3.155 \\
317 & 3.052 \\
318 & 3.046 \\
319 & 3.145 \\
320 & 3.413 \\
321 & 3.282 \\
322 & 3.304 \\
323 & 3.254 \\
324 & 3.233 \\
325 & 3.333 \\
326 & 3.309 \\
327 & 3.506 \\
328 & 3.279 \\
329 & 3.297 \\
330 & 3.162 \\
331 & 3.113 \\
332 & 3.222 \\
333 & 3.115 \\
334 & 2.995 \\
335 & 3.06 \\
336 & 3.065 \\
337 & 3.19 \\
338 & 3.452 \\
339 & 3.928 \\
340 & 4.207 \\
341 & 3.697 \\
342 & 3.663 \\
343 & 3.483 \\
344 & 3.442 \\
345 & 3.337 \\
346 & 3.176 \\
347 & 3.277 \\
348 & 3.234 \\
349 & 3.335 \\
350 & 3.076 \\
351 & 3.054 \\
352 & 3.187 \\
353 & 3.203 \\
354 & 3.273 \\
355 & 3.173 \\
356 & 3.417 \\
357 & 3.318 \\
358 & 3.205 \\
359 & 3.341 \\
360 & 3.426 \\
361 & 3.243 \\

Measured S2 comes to 1.6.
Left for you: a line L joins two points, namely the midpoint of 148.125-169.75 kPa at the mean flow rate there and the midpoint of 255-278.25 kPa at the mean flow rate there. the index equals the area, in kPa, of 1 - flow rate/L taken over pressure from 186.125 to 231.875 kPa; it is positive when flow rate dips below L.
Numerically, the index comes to 3.9 kPa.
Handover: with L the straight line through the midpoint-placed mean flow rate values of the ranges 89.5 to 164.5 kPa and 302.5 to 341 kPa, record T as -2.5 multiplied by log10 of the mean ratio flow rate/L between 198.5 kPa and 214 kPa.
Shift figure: 0.34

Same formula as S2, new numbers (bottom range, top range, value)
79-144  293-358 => 1.55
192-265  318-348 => 1.22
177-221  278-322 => 1.45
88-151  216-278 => 1.51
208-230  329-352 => 1.36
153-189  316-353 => 1.49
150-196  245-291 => 1.46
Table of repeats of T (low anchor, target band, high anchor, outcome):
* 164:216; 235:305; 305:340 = -0.157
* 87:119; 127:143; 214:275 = 0.128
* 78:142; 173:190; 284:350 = 0.080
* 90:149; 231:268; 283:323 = -0.069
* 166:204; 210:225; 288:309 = 0.078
